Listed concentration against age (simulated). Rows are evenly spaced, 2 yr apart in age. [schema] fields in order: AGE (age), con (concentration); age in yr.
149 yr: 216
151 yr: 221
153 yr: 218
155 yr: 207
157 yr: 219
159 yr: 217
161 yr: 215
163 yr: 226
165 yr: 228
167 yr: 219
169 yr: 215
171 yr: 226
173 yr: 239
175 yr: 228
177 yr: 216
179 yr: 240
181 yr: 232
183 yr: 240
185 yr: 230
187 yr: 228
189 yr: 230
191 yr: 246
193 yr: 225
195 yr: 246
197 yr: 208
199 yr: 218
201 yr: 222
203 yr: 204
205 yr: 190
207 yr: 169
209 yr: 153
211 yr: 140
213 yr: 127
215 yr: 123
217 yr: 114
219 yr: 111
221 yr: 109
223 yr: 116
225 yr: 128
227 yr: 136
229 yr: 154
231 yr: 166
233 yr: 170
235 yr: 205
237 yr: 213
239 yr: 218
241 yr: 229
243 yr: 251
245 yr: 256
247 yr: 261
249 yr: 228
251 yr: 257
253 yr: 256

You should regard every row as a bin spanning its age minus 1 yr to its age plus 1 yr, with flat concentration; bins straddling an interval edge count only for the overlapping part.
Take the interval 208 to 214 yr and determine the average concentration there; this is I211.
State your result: 140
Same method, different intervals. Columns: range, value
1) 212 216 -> 125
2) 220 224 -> 112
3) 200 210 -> 188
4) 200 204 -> 213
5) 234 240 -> 212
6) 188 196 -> 237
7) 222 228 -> 127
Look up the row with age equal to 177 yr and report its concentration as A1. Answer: 216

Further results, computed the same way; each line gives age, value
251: 257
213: 127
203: 204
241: 229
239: 218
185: 230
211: 140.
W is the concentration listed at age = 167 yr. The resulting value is 219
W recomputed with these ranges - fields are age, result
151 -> 221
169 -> 215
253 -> 256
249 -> 228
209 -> 153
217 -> 114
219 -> 111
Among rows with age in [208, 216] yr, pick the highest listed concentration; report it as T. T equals 153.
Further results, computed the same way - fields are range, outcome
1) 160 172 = 228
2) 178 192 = 246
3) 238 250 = 261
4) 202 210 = 204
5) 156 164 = 226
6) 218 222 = 111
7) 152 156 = 218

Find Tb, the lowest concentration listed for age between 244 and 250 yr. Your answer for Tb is 228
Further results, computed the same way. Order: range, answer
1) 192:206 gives 190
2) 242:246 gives 251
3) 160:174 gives 215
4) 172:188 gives 216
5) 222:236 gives 116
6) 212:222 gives 109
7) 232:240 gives 170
